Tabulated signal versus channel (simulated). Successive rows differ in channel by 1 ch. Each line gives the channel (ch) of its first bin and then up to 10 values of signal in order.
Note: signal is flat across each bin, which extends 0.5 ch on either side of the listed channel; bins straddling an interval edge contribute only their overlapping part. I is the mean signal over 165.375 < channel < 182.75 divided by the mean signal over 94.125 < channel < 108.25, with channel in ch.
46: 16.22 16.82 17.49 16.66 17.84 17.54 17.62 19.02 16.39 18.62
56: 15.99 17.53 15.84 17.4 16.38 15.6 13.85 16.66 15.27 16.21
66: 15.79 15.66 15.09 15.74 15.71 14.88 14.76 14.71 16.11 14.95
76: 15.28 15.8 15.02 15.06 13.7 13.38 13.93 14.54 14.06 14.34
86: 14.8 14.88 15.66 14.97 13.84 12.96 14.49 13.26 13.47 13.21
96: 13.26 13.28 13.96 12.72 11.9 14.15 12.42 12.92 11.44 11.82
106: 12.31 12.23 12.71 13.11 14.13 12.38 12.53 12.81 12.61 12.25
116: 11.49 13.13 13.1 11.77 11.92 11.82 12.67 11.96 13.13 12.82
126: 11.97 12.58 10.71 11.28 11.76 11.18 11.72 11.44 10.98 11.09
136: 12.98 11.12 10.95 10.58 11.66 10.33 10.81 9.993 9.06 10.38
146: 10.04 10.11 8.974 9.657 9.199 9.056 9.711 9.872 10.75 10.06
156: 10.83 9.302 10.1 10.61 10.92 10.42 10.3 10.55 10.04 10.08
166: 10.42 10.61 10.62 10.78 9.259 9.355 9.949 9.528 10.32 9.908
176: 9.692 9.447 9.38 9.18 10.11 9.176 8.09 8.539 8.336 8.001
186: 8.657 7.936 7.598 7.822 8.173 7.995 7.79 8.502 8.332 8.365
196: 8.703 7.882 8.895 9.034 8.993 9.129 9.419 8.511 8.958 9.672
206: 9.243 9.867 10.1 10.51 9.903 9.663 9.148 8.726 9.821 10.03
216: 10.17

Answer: 0.8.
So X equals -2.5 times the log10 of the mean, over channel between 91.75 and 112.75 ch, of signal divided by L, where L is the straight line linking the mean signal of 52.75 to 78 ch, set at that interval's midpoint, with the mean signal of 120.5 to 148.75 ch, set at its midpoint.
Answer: 0.04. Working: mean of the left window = 15.9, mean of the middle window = 12.9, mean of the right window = 11.2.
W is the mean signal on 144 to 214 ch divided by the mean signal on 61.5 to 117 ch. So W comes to 0.7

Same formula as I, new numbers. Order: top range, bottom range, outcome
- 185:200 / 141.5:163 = 0.83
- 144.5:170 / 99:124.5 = 0.81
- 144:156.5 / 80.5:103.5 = 0.72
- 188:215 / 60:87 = 0.60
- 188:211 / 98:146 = 0.74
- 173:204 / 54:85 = 0.57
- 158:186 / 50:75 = 0.60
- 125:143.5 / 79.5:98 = 0.81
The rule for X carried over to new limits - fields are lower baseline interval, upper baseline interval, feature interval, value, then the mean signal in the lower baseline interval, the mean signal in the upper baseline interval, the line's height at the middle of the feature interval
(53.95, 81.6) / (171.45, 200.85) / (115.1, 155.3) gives 0.059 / 15.6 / 8.78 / 11.7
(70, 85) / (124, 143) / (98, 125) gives 0.016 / 14.7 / 11.4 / 12.7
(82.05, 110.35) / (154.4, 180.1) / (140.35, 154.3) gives 0.121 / 13.5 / 10.1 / 11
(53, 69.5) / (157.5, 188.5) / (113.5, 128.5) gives 0.036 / 16.2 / 9.61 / 12.7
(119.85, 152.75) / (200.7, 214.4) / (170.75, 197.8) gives 0.141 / 11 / 9.48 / 9.98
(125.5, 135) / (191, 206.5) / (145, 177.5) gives 0.022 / 11.5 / 8.74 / 10.2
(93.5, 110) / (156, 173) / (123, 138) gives -0.010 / 12.8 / 10.2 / 11.6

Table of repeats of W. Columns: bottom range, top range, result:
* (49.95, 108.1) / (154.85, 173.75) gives 0.69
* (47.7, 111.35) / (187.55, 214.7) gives 0.60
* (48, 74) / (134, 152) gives 0.64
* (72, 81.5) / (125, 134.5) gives 0.78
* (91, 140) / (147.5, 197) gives 0.76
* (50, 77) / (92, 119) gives 0.79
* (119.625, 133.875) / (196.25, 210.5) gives 0.78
